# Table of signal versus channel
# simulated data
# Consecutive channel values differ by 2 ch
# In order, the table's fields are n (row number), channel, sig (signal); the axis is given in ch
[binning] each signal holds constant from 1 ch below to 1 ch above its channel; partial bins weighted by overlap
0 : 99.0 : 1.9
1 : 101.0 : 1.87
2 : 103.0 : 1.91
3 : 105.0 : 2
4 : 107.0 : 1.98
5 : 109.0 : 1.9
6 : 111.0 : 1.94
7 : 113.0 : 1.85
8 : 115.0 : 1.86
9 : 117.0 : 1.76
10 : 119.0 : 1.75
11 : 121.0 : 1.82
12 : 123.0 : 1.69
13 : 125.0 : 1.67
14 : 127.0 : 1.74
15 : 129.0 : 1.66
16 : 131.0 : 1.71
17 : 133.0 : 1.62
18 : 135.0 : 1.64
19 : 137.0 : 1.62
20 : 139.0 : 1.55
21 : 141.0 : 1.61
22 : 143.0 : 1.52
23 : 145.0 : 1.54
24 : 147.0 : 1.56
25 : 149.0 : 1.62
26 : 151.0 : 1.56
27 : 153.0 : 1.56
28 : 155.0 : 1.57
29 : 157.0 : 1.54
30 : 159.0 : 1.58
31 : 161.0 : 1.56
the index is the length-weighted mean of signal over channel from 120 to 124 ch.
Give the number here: 1.75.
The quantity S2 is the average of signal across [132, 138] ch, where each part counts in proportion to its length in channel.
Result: 1.63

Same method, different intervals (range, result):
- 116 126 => 1.74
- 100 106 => 1.93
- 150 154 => 1.56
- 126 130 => 1.7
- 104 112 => 1.96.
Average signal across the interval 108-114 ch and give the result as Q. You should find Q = 1.9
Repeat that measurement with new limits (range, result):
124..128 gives 1.71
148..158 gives 1.57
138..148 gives 1.56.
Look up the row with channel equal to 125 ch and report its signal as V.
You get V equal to 1.67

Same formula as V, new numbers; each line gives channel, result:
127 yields 1.74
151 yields 1.56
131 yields 1.71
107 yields 1.98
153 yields 1.56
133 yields 1.62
